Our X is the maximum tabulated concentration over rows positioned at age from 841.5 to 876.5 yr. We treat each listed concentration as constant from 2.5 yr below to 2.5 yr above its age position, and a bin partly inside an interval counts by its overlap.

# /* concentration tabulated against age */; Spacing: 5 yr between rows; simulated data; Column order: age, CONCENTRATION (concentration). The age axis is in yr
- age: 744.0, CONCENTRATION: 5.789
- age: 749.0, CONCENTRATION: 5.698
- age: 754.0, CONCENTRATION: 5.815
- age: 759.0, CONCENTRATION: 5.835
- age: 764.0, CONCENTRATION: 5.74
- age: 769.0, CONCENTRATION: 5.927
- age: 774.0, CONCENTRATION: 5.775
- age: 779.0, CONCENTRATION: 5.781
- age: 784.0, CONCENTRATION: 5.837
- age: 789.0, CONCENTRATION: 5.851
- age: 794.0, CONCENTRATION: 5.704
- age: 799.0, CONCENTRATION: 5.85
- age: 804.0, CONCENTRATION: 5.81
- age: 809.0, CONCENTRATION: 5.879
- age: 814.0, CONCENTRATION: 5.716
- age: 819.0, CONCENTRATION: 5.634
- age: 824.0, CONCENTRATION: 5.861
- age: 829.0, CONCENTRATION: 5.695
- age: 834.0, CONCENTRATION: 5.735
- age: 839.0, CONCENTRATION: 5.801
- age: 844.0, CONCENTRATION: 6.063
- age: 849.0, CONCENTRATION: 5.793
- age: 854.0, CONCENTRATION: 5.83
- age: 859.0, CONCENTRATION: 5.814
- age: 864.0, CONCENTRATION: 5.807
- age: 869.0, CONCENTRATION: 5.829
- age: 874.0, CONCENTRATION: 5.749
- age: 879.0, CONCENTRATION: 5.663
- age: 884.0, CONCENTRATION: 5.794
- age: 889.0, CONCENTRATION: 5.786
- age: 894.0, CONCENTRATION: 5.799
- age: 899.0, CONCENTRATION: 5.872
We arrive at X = 6.063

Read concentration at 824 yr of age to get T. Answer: 5.861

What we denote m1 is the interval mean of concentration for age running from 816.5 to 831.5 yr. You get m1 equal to 5.73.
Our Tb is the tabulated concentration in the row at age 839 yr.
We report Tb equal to 5.801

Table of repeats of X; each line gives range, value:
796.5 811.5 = 5.879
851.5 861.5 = 5.83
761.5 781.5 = 5.927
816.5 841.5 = 5.861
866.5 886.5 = 5.829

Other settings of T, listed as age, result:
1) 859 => 5.814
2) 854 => 5.83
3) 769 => 5.927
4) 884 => 5.794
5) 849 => 5.793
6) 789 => 5.851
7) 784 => 5.837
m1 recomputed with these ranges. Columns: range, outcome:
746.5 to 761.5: 5.78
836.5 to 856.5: 5.87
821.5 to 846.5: 5.83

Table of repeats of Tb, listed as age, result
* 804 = 5.81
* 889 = 5.786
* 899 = 5.872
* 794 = 5.704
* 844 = 6.063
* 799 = 5.85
